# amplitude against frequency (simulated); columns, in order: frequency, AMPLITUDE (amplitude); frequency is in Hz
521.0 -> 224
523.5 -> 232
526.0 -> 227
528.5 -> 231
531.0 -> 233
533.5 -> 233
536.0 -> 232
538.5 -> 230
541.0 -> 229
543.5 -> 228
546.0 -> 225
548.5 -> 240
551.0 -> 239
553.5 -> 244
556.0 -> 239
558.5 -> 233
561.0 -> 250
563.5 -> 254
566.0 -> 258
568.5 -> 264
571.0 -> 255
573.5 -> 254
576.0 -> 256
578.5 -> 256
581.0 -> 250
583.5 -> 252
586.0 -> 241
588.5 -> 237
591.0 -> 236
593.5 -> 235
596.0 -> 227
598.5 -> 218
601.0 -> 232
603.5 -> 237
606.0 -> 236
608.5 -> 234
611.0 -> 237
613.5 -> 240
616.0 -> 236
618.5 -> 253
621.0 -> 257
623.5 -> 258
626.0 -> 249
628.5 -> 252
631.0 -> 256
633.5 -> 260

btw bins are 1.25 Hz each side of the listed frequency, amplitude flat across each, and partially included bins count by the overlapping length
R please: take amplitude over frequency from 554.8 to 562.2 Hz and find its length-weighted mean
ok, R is 241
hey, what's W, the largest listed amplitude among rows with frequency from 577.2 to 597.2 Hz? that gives 256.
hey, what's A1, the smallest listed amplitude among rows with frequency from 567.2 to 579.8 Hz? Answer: 254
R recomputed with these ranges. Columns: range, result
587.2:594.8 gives 236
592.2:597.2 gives 231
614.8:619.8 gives 245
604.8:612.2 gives 236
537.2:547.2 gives 228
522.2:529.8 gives 230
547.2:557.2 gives 240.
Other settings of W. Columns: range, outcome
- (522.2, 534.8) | 233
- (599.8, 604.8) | 237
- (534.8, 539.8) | 232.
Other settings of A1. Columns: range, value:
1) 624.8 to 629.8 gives 249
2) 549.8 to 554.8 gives 239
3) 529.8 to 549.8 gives 225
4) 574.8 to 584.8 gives 250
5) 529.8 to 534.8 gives 233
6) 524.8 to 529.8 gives 227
